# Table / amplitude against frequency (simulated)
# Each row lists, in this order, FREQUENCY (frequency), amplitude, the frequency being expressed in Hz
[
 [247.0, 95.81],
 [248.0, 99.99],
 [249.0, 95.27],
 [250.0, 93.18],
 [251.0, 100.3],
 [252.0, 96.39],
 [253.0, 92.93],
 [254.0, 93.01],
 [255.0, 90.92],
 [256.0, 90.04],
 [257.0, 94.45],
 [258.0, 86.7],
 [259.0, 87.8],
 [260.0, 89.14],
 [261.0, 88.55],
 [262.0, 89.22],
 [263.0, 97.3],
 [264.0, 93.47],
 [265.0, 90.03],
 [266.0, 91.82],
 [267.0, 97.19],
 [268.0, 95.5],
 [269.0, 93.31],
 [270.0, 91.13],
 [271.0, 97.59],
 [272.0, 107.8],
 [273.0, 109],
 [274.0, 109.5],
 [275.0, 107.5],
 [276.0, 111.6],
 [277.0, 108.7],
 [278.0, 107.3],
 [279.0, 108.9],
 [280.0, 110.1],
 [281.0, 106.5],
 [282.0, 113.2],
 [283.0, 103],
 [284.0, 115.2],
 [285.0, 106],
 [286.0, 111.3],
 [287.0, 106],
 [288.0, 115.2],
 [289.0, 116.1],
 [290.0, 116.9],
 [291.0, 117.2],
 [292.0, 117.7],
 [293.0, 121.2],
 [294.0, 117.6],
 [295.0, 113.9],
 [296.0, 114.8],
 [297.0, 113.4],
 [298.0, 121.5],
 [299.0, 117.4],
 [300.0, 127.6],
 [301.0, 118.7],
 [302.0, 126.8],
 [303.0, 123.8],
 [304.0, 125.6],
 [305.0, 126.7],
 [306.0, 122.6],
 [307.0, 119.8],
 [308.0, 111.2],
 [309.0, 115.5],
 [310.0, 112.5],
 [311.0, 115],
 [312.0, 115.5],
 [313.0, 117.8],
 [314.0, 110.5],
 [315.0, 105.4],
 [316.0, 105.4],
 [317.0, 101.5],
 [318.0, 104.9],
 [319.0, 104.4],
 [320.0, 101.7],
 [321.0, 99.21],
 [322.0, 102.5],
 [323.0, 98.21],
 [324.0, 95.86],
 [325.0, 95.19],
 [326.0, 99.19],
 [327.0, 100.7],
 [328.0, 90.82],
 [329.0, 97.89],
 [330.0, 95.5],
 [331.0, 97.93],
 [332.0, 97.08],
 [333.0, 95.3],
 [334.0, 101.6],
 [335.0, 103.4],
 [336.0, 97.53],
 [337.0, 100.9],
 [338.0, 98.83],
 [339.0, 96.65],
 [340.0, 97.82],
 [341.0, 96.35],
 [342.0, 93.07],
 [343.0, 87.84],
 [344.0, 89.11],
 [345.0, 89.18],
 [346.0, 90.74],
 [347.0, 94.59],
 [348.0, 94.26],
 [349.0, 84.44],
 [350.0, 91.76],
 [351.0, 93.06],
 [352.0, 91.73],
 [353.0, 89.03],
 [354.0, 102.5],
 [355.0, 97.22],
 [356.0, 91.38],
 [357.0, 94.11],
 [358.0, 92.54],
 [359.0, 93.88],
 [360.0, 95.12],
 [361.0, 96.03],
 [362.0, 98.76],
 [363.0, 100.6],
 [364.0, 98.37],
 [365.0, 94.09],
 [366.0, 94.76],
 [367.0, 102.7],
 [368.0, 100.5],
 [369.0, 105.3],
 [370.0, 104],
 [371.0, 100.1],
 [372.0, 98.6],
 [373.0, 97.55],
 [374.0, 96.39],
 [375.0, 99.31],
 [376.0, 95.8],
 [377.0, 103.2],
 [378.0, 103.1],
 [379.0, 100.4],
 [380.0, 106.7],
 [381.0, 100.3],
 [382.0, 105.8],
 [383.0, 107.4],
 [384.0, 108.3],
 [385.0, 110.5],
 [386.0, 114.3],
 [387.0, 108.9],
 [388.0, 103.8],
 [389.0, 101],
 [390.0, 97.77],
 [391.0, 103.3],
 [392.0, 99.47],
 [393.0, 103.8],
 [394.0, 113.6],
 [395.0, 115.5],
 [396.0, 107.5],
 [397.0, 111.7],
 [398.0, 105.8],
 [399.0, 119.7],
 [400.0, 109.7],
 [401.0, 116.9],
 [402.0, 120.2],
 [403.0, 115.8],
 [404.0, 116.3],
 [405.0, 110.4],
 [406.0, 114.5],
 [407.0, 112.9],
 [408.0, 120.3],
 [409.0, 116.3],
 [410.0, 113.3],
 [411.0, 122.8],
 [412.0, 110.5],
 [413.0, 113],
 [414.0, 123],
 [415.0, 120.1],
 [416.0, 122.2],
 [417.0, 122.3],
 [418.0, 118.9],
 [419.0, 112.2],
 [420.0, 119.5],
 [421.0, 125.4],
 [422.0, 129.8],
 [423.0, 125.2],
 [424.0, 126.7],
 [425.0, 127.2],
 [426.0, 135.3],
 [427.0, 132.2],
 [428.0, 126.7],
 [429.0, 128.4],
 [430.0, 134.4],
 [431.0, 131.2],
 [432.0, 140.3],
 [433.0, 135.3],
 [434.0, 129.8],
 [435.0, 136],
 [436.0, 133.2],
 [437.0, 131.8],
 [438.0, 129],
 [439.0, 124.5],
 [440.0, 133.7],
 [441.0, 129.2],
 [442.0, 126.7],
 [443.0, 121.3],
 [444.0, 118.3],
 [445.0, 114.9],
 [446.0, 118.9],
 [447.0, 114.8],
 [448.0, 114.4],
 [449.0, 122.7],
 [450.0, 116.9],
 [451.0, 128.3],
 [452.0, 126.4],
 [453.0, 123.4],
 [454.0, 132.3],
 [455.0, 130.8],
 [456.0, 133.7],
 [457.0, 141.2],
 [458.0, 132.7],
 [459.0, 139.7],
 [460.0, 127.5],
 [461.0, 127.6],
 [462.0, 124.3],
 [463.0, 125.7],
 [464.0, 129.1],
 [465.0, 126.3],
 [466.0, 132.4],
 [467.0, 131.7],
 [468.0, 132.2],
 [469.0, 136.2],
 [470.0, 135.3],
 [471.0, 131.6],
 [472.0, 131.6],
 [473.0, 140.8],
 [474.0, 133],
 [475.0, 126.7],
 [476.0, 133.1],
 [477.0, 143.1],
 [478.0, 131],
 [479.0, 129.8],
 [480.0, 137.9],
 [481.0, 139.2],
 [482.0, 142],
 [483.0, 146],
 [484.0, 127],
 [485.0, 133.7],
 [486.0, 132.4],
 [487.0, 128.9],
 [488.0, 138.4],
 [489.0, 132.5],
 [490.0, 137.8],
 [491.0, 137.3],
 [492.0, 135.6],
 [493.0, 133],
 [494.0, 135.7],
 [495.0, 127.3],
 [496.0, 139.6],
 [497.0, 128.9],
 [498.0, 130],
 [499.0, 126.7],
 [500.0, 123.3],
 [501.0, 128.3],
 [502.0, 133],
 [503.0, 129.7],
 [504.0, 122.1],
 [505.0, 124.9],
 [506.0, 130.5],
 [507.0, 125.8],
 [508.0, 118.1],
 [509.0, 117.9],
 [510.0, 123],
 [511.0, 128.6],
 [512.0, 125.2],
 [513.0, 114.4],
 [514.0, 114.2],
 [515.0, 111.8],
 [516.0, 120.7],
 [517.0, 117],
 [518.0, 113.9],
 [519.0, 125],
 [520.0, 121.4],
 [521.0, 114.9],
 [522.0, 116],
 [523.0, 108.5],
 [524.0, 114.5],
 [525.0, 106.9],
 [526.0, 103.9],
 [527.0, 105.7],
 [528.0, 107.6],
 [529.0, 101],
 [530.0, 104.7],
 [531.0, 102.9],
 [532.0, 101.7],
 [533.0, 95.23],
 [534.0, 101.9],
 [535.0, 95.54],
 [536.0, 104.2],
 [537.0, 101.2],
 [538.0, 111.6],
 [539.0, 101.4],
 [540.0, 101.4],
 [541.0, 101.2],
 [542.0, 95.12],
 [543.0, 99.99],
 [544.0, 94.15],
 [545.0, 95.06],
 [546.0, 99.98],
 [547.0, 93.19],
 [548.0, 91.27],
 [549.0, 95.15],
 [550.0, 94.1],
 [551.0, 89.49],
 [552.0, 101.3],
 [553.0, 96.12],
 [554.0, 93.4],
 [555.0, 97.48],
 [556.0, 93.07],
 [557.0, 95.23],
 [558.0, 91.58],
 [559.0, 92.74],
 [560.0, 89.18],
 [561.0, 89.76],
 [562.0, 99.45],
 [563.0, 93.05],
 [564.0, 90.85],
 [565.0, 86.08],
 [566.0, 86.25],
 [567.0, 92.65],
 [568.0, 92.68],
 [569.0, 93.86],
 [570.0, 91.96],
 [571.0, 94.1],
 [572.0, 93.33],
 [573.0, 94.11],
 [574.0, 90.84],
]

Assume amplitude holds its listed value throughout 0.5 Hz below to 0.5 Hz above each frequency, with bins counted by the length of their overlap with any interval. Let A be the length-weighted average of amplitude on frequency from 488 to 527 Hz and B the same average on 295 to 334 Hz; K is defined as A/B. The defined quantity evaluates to 1.13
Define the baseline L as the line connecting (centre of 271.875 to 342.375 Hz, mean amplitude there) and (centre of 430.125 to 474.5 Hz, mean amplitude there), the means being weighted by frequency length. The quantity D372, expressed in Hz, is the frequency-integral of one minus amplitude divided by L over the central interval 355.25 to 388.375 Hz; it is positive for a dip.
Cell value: 4.8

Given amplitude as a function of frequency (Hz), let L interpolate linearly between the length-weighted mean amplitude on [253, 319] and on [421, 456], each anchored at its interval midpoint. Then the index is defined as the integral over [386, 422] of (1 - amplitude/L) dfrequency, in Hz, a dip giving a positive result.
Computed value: 2.7 Hz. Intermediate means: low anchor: 108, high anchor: 127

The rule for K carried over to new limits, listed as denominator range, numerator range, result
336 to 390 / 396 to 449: 1.25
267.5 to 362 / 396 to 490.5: 1.21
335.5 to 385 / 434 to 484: 1.34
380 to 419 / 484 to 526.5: 1.11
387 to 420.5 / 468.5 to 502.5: 1.18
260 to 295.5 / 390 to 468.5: 1.16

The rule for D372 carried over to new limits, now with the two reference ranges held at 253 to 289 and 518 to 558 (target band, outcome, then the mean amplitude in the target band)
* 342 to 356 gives 1.2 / 92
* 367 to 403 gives -1.6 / 106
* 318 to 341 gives 0.5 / 98.6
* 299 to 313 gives -2.7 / 120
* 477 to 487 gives -3.3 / 136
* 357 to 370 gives 0.4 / 97.8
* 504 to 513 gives -1.9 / 124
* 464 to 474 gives -3.1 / 133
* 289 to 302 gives -2.3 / 118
